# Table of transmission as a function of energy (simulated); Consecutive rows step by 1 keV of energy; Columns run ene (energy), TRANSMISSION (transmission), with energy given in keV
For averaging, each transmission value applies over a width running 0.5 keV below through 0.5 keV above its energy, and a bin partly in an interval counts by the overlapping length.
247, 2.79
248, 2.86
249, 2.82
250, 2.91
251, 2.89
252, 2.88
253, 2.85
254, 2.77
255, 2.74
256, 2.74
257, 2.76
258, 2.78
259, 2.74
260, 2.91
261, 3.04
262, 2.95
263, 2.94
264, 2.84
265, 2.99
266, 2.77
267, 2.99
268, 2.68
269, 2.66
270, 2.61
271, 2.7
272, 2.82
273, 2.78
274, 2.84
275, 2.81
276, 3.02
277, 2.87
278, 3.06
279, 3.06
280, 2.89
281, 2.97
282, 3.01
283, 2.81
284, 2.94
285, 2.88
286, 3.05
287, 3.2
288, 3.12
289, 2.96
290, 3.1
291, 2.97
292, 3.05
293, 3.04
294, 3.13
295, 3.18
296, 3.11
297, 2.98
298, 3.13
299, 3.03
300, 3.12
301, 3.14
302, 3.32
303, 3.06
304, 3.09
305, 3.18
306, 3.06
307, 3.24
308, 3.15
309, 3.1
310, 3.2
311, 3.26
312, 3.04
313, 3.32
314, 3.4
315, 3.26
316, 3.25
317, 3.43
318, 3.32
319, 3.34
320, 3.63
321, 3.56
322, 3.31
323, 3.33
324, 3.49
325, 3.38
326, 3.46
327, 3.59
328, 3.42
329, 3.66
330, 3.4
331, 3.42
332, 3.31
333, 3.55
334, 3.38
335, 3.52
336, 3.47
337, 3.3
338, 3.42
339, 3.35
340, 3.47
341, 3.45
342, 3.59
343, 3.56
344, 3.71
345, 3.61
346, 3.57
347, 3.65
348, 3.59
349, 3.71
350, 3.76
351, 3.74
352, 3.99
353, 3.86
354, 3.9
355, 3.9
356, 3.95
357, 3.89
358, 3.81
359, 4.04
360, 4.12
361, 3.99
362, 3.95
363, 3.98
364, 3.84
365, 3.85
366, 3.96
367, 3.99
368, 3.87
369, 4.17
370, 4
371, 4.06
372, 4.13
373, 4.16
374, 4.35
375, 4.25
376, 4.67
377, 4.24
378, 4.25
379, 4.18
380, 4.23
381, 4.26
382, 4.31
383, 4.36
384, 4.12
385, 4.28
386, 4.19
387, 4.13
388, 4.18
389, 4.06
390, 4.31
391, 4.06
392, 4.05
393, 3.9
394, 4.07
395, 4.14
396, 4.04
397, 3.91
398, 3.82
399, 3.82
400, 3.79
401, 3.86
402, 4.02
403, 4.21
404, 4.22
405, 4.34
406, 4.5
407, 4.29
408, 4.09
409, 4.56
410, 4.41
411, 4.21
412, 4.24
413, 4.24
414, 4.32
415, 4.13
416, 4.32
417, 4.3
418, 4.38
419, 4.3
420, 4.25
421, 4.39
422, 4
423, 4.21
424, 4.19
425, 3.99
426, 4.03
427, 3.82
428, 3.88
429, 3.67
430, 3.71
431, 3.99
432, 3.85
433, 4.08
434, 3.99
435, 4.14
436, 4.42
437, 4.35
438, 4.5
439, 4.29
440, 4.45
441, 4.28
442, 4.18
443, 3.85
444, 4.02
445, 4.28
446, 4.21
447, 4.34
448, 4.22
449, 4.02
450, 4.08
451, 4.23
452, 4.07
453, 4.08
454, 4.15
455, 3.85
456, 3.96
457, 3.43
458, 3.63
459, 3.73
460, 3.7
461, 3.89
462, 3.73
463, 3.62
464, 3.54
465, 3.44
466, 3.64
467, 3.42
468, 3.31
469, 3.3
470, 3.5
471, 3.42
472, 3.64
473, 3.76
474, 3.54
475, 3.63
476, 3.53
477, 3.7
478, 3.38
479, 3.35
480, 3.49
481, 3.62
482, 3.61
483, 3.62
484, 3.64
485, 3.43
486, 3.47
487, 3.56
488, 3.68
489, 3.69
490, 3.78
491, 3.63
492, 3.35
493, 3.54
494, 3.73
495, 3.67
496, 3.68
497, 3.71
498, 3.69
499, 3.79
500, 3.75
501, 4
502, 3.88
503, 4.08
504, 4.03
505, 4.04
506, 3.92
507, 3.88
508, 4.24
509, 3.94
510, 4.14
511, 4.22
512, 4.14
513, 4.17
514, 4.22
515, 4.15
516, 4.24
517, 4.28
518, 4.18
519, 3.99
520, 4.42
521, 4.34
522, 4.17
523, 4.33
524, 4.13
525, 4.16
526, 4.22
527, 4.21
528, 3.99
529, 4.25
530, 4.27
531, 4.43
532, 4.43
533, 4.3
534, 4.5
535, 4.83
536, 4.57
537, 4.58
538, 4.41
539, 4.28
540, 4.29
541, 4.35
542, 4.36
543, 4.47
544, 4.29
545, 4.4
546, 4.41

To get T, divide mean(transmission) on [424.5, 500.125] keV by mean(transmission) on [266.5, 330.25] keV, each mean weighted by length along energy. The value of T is 1.2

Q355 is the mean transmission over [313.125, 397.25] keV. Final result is 3.81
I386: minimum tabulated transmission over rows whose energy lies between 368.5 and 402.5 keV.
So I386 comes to 3.79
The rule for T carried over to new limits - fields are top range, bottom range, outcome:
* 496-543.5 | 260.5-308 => 1.40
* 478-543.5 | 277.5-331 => 1.26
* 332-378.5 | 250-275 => 1.36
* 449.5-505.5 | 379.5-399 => 0.89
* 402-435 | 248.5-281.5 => 1.46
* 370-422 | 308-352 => 1.21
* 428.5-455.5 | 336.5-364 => 1.10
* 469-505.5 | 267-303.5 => 1.23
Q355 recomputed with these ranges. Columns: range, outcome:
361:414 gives 4.14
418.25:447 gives 4.12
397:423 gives 4.19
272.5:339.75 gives 3.2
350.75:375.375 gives 3.99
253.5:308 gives 2.96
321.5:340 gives 3.43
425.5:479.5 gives 3.87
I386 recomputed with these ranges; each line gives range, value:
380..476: 3.3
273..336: 2.78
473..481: 3.35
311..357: 3.04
